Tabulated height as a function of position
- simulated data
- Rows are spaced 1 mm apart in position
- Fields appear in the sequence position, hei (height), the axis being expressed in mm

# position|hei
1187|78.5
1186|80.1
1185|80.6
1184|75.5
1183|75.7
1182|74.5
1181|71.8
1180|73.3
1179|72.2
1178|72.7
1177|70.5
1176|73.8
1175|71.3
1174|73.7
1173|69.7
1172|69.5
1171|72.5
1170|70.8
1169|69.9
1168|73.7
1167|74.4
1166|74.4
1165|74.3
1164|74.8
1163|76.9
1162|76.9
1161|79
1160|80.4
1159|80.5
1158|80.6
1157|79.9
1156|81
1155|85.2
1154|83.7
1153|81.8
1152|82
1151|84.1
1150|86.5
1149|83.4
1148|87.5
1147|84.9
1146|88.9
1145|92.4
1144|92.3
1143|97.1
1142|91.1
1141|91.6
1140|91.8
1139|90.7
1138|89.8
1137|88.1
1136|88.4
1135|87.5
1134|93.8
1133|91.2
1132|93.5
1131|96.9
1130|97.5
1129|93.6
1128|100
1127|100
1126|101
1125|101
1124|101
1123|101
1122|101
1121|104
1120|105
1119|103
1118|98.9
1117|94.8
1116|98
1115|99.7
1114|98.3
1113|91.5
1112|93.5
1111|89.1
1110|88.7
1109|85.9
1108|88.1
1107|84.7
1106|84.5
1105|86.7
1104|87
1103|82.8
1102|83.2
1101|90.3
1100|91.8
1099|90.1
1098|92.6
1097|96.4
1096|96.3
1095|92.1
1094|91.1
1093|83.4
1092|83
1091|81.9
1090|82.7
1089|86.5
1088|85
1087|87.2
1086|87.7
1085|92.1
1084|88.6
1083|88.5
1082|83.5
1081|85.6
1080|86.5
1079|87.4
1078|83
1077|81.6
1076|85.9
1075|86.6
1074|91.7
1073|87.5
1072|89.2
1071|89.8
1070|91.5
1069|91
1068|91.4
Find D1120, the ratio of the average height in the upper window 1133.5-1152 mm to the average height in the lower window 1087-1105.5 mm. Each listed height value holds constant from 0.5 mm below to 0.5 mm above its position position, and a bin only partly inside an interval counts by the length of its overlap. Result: 1.02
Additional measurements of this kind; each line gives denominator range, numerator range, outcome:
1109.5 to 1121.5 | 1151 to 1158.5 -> 0.85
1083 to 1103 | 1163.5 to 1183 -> 0.82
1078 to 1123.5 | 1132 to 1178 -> 0.90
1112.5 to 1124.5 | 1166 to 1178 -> 0.72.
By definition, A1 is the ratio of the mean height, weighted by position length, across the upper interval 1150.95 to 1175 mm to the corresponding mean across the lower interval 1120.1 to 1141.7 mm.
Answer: 0.8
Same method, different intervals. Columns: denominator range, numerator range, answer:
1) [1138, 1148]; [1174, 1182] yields 0.80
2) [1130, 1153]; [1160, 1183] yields 0.82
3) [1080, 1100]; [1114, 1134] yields 1.12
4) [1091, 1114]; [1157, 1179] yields 0.84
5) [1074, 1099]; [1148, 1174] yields 0.89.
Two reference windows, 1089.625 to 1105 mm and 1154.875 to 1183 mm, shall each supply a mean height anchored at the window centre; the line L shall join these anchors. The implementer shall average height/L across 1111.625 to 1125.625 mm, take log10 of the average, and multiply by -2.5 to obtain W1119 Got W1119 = -0.18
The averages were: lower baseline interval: 88.3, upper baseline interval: 74.8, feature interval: 99.4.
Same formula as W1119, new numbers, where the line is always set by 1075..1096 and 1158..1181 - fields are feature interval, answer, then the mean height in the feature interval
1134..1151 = -0.15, 89.5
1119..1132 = -0.24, 100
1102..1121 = -0.12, 92.3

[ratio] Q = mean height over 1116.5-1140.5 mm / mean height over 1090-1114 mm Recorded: 1.1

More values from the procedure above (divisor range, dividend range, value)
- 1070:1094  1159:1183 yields 0.85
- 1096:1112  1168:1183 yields 0.81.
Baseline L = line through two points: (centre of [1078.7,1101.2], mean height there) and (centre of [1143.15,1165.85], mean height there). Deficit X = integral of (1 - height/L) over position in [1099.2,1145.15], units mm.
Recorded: -4.3 mm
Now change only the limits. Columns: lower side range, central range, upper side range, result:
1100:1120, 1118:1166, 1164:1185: -4.2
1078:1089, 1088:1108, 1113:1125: 1.0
